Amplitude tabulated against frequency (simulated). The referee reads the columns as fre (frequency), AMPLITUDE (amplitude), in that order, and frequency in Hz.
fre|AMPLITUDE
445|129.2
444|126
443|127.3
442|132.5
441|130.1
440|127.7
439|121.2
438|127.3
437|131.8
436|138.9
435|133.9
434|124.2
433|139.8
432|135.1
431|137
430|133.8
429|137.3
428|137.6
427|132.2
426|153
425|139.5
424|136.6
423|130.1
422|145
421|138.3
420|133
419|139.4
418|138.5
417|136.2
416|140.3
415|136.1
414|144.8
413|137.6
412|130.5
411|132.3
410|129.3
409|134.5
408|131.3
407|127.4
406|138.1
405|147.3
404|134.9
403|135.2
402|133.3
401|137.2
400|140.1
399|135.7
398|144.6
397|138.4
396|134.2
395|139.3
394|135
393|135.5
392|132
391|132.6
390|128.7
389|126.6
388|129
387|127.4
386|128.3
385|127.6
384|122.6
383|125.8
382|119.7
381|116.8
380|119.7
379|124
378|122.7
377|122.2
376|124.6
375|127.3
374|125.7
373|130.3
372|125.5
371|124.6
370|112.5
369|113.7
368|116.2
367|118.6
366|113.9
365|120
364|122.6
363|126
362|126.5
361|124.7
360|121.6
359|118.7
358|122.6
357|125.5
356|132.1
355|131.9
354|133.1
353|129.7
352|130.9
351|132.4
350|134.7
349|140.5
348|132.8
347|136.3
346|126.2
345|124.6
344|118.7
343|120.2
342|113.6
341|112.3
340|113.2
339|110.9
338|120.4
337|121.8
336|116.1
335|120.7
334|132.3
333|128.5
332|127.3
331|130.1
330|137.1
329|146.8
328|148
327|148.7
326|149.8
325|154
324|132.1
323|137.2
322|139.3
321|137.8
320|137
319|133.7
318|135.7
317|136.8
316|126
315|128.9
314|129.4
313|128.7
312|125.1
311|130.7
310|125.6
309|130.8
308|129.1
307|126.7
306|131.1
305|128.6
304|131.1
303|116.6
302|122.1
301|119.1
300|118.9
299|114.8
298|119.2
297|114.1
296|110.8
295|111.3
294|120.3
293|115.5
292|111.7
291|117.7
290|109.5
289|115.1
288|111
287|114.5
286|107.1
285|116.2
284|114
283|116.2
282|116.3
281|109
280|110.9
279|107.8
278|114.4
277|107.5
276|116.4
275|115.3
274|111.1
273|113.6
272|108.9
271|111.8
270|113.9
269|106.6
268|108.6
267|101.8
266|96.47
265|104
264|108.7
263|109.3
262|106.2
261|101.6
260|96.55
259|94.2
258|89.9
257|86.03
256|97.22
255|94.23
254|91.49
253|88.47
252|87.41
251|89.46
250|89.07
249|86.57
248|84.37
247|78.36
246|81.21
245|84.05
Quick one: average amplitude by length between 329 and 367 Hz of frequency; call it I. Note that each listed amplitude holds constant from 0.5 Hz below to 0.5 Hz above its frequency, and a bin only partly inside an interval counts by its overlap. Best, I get 125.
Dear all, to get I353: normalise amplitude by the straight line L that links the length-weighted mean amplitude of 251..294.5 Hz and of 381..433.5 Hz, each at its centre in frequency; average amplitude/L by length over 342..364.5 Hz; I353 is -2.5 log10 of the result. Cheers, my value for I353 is -0.04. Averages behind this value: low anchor 107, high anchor 135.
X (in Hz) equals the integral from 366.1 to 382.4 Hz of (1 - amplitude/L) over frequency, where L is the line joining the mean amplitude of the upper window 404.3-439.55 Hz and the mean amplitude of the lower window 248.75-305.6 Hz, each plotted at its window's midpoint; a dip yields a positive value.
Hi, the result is 0.7 Hz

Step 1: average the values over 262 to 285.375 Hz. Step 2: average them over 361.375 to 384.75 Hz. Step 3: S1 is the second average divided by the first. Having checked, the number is 1.1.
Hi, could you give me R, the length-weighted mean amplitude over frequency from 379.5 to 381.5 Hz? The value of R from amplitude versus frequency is 118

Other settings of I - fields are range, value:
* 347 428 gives 131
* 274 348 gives 124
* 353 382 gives 123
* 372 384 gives 124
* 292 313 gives 122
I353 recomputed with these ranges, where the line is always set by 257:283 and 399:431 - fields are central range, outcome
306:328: -0.16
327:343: -0.05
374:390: 0.05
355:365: 0.01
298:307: -0.08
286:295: -0.03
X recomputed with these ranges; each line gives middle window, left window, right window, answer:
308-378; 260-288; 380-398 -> -3.80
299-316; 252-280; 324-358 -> -1.15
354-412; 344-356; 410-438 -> 2.49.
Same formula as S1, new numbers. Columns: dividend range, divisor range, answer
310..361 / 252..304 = 1.19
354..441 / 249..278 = 1.29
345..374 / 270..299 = 1.11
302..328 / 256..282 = 1.26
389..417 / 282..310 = 1.15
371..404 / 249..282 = 1.26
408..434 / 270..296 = 1.21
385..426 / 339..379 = 1.09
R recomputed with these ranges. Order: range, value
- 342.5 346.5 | 122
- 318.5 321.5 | 136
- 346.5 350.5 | 136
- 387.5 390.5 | 128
